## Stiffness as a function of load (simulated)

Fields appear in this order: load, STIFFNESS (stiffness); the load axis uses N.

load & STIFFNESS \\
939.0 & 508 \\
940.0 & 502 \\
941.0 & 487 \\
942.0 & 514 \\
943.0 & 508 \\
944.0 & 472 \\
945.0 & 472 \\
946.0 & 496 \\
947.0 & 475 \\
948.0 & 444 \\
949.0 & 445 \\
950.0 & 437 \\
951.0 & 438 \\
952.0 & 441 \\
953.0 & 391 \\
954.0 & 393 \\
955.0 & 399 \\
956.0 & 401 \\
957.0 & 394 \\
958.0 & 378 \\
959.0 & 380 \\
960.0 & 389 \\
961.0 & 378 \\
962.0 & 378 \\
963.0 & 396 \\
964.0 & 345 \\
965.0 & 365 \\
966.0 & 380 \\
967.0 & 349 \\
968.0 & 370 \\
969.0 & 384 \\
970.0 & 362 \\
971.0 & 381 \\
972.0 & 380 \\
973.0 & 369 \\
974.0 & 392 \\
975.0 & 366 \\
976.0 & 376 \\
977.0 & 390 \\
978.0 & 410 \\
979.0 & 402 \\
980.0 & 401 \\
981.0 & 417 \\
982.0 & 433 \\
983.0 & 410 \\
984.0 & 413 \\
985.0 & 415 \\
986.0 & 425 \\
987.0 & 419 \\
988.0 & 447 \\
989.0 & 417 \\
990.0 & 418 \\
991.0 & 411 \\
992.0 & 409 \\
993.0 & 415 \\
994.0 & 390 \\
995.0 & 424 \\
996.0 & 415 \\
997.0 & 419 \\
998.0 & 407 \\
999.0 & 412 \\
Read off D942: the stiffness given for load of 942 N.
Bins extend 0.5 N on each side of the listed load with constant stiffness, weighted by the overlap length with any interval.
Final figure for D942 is 514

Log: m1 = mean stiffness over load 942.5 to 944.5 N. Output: 490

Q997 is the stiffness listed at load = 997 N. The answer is 419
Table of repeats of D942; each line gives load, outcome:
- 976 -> 376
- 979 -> 402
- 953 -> 391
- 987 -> 419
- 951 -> 438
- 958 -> 378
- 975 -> 366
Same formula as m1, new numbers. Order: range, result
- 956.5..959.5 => 384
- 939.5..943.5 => 503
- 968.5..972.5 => 377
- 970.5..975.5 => 378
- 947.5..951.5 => 441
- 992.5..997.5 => 413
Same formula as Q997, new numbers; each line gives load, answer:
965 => 365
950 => 437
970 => 362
